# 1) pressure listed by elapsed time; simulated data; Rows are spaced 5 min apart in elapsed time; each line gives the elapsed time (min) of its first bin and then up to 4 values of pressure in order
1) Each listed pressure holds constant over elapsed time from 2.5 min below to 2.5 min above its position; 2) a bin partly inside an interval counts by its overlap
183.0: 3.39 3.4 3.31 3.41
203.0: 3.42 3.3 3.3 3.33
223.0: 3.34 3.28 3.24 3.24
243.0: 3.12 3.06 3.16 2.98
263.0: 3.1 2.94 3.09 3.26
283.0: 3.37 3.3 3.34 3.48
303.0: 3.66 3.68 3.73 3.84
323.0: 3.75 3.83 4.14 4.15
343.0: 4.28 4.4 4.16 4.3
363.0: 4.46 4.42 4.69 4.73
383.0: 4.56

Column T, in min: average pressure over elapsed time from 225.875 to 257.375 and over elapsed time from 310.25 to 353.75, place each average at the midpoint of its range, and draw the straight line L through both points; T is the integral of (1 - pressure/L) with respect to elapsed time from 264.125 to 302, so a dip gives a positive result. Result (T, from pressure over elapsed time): 3.2 min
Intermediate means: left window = 3.17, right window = 4.02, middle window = 3.26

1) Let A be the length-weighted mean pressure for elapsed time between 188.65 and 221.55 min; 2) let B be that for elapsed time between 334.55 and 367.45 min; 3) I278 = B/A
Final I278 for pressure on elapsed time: 1.28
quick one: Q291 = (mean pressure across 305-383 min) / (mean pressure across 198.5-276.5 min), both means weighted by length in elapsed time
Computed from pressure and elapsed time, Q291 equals 1.31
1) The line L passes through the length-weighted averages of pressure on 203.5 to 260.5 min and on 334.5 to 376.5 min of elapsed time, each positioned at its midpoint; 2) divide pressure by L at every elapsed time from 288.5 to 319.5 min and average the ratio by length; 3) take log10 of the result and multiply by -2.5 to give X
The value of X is 0.09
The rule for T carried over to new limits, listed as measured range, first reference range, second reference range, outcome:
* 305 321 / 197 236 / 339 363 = 1.09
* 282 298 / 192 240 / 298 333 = 1.27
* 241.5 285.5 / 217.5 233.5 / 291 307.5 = 3.79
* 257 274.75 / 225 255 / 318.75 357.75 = 2.06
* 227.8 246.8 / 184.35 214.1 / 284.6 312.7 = 1.19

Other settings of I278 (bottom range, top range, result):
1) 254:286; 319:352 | 1.31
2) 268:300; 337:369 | 1.32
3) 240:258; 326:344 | 1.32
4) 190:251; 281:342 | 1.13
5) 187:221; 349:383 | 1.33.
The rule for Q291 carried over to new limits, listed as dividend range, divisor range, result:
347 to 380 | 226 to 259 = 1.41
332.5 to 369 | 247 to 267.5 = 1.40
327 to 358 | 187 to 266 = 1.29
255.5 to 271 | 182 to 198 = 0.89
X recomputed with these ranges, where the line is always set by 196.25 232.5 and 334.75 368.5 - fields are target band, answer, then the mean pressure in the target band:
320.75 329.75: 0.090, 3.79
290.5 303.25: 0.133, 3.46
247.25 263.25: 0.178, 3.07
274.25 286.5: 0.156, 3.29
